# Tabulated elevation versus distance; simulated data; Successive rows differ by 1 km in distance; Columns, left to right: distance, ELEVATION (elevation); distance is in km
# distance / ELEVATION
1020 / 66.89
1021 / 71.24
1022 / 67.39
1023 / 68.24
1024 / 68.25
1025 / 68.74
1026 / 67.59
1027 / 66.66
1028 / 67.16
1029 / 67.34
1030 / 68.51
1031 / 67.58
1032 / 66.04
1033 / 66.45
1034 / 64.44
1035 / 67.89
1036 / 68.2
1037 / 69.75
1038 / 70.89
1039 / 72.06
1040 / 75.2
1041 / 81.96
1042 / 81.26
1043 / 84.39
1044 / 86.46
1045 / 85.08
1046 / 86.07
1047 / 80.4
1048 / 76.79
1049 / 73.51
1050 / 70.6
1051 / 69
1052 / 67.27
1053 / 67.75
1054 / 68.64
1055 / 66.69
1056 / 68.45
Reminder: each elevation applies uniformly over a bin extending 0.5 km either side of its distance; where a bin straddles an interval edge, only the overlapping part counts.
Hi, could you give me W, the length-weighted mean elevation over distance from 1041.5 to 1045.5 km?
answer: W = 84.3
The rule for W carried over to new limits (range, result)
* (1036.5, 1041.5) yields 74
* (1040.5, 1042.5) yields 81.6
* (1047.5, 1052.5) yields 71.4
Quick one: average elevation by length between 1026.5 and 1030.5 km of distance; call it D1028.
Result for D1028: 67.4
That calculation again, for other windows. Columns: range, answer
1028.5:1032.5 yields 67.4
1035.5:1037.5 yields 69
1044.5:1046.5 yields 85.6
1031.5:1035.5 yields 66.2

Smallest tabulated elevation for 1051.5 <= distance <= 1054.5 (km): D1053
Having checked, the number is 67.27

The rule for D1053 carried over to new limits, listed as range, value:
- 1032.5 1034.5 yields 64.44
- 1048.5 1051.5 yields 69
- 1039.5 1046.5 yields 75.2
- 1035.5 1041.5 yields 68.2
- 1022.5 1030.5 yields 66.66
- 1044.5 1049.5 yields 73.51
